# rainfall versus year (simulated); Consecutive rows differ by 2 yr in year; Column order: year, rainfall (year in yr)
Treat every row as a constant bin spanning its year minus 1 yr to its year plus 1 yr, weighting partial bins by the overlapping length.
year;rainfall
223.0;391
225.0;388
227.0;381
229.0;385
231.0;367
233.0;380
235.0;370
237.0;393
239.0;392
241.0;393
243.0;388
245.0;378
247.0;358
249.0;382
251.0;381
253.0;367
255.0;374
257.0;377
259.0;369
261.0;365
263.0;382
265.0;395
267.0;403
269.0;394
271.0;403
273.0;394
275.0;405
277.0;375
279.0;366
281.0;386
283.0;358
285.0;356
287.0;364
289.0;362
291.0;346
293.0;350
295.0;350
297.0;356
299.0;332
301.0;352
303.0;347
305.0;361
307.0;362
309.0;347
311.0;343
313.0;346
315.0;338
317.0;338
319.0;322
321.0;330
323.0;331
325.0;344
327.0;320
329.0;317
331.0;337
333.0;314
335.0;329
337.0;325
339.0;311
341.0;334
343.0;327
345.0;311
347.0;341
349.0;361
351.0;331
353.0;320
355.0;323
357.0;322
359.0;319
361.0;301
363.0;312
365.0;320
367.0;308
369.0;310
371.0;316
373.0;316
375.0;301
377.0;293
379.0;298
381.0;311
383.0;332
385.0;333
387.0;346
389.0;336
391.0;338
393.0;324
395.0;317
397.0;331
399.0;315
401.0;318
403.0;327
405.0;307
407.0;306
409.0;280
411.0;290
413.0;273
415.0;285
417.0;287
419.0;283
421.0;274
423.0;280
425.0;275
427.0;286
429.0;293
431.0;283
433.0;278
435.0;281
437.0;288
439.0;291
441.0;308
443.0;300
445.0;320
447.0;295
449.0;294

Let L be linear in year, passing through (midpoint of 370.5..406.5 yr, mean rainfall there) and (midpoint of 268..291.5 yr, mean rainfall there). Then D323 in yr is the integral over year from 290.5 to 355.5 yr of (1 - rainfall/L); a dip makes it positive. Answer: 3.2 yr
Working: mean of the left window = 376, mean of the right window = 320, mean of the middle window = 336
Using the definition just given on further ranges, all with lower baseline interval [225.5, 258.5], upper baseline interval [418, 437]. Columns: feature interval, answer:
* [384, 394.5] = -1.1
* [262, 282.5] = -1.5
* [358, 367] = 0.1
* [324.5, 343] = 0.3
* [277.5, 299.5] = -0.2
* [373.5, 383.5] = 0.0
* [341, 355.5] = -0.3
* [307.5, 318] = 0.0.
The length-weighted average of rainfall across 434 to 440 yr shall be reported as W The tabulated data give 287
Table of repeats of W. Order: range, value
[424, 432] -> 284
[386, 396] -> 332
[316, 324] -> 330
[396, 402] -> 321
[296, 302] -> 347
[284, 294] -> 356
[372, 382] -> 304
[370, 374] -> 316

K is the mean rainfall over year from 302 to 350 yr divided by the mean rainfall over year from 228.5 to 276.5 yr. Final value 0.9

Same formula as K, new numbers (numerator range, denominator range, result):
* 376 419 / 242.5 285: 0.82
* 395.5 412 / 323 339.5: 0.95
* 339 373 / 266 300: 0.87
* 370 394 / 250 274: 0.83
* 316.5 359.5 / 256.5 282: 0.85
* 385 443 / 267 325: 0.84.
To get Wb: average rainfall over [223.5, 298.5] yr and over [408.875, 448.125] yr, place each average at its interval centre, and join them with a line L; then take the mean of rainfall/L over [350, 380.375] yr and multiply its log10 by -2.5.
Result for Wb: 0.03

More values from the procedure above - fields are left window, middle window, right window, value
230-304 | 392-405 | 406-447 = -0.062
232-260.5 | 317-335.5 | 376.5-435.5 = 0.042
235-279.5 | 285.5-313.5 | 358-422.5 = 0.025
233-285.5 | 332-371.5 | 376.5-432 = 0.034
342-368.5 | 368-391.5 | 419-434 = -0.037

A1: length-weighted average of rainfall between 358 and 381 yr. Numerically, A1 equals 309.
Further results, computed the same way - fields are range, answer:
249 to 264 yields 374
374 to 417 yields 312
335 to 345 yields 323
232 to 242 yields 386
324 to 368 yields 324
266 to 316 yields 364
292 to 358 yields 336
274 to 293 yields 368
